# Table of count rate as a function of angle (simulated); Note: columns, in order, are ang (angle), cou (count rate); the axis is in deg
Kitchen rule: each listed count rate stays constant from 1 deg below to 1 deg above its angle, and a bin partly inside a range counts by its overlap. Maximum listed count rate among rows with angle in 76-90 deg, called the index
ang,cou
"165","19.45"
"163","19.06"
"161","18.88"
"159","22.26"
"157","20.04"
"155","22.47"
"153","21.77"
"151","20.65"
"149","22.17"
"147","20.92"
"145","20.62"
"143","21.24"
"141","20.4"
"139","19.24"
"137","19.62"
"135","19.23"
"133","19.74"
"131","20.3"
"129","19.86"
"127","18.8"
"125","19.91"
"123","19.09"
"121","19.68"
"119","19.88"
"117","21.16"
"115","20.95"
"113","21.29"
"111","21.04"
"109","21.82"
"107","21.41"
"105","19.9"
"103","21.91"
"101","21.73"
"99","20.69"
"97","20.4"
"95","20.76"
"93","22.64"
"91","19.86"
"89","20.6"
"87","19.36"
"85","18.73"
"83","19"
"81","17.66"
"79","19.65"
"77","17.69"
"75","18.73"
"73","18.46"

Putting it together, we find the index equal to 20.6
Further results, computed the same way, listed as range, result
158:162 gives 22.26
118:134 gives 20.3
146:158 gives 22.47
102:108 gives 21.91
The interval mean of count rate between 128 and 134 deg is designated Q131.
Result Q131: 20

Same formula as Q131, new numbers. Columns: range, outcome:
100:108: 21.2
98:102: 21.2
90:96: 21.1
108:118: 21.3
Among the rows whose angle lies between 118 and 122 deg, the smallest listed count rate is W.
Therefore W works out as 19.68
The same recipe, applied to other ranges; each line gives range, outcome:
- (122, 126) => 19.09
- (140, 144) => 20.4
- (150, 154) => 20.65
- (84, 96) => 18.73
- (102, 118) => 19.9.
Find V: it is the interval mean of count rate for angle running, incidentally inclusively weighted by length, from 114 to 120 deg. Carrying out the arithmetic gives 20.7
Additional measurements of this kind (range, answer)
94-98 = 20.6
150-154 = 21.2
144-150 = 21.2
